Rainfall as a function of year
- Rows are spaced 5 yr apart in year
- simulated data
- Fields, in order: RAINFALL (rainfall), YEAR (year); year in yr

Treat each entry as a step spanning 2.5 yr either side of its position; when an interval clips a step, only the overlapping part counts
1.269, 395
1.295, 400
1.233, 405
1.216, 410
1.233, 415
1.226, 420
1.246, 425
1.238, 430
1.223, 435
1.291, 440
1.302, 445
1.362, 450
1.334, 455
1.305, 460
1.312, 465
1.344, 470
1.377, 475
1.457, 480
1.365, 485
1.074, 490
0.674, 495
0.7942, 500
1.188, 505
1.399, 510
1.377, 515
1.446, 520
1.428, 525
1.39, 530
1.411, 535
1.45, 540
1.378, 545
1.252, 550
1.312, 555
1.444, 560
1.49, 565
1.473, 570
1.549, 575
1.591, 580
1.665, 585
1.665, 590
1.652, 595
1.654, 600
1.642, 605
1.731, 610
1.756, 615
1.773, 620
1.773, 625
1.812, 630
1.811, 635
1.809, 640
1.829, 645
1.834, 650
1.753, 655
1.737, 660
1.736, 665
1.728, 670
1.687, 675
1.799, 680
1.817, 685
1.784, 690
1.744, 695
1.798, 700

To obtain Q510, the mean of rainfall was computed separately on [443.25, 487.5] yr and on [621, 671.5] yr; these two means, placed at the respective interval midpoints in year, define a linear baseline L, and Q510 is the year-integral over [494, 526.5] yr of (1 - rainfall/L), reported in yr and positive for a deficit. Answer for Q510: 5.8 yr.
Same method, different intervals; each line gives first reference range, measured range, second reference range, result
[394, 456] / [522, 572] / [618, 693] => 4.4 yr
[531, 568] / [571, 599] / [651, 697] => -2.3 yr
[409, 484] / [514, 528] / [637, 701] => 0.4 yr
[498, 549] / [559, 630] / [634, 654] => -1.1 yr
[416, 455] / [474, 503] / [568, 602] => 5.8 yr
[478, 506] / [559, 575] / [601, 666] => -0.4 yr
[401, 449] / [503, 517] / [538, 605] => 0.8 yr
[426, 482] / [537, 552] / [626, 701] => 1.5 yr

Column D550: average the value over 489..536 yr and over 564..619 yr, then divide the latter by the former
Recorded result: 1.34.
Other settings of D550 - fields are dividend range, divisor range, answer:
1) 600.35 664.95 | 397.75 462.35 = 1.39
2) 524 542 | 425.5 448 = 1.12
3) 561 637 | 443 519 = 1.33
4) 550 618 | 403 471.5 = 1.24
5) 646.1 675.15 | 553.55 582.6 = 1.18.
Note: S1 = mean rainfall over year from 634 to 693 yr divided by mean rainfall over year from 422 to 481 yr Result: 1.35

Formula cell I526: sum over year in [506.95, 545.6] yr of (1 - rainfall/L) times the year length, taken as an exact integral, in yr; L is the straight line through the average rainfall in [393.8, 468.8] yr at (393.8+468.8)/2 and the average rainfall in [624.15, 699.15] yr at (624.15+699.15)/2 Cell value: 1.9 yr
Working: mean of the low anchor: 1.27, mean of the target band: 1.41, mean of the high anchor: 1.78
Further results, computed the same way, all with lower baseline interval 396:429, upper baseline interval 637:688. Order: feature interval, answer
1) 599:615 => -0.33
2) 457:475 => 0.37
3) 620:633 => -0.71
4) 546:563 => 2.20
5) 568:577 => 0.41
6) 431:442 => 0.34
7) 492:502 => 4.74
